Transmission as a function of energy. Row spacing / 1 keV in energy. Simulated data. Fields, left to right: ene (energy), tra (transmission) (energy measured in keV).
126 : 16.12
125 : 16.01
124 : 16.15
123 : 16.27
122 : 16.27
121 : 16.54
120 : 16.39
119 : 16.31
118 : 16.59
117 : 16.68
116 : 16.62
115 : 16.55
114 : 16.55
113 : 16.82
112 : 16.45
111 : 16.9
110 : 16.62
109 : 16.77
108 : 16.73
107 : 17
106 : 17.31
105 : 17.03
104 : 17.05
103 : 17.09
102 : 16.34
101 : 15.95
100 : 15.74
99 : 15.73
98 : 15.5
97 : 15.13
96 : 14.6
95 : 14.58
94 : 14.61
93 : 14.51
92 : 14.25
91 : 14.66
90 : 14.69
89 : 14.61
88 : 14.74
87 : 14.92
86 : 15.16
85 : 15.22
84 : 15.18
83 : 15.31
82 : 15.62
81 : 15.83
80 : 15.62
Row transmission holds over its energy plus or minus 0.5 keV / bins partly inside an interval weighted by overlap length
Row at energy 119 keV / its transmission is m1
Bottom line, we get 16.31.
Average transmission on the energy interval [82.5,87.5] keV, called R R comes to 15.2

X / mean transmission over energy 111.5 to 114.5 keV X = 16.6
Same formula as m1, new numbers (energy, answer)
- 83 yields 15.31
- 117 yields 16.68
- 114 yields 16.55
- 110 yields 16.62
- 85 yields 15.22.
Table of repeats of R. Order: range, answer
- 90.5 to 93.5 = 14.5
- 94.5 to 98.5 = 15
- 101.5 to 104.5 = 16.8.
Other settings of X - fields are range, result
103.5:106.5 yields 17.1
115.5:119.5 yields 16.5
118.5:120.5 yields 16.4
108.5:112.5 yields 16.7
